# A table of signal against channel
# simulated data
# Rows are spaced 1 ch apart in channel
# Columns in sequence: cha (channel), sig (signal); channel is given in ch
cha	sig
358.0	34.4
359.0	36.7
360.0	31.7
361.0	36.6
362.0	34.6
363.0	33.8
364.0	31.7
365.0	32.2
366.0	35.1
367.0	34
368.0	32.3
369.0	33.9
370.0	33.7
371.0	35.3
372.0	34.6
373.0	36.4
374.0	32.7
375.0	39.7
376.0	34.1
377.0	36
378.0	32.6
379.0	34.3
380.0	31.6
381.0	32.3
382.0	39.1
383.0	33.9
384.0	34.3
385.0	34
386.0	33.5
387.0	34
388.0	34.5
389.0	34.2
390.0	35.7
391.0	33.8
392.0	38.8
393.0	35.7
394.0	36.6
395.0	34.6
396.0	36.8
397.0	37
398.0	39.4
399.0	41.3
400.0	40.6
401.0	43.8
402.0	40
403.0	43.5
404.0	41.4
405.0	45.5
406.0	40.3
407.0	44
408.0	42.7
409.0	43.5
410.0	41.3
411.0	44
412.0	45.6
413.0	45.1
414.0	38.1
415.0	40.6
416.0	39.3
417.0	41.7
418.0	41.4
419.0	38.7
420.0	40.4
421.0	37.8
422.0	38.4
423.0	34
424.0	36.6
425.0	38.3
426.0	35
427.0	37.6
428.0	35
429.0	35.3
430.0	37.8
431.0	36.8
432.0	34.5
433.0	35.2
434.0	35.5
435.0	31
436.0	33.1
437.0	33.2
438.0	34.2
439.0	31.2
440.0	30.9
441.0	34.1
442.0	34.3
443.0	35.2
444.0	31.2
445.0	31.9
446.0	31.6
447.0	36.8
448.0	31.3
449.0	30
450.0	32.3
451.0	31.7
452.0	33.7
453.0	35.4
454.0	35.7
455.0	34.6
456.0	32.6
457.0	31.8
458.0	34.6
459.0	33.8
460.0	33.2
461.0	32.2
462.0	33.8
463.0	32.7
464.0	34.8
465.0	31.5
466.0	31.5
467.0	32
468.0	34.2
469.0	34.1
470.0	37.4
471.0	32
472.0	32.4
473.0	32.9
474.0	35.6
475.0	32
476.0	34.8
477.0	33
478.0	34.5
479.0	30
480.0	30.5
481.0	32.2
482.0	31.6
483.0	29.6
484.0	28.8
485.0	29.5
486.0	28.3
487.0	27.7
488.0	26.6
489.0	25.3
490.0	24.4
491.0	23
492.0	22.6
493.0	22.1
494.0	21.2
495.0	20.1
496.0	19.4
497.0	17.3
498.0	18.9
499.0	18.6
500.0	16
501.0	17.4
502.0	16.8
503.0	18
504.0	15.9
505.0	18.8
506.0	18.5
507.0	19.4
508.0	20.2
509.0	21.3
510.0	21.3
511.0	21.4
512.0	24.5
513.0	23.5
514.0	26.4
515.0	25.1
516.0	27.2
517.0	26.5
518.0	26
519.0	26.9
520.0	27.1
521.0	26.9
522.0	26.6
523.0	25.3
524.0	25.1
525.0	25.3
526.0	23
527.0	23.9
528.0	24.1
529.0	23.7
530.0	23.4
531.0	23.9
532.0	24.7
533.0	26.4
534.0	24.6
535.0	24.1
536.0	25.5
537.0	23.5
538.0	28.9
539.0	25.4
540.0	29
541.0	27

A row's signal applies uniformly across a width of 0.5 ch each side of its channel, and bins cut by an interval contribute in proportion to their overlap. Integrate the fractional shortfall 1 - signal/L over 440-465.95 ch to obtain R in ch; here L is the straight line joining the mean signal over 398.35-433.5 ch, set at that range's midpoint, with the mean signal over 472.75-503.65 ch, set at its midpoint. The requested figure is -0.52 ch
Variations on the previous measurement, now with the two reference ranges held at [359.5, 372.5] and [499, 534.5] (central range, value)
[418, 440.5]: -4.87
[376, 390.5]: -0.77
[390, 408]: -4.69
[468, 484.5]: -4.31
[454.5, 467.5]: -2.92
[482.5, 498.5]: 0.54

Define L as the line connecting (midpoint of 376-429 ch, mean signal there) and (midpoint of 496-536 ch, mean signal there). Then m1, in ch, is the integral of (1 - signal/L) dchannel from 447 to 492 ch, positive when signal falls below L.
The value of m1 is -4.24 ch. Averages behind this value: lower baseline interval 38.2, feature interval 31.8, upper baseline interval 22.7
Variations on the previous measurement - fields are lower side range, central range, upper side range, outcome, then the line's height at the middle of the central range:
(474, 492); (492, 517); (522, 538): 6.1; 27.3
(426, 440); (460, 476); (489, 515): -3.5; 27.4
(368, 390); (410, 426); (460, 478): -2.8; 34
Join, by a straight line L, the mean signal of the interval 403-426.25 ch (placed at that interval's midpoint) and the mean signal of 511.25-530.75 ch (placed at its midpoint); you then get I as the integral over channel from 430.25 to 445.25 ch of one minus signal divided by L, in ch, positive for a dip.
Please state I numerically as 1.51 ch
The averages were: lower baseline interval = 40.7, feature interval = 33.6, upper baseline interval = 25.2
